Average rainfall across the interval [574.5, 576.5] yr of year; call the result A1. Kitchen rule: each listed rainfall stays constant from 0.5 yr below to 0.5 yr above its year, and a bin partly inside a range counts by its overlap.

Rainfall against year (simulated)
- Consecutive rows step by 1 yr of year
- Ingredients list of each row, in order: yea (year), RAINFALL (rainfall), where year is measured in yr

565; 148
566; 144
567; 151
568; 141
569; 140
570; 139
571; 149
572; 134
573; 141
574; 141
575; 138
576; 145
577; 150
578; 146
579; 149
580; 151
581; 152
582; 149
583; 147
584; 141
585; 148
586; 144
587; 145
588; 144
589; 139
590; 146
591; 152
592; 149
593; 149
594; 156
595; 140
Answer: 142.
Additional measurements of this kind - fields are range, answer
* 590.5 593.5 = 150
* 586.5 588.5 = 144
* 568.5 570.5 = 140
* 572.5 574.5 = 141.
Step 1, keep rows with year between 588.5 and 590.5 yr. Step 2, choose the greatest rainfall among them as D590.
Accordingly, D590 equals 146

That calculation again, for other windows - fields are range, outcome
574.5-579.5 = 150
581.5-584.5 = 149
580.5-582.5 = 152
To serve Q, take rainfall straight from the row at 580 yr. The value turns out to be 151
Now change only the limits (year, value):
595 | 140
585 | 148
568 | 141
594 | 156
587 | 145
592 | 149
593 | 149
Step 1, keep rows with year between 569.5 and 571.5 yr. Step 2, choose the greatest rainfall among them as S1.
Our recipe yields 149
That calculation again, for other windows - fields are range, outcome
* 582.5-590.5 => 148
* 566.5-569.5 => 151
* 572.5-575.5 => 141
